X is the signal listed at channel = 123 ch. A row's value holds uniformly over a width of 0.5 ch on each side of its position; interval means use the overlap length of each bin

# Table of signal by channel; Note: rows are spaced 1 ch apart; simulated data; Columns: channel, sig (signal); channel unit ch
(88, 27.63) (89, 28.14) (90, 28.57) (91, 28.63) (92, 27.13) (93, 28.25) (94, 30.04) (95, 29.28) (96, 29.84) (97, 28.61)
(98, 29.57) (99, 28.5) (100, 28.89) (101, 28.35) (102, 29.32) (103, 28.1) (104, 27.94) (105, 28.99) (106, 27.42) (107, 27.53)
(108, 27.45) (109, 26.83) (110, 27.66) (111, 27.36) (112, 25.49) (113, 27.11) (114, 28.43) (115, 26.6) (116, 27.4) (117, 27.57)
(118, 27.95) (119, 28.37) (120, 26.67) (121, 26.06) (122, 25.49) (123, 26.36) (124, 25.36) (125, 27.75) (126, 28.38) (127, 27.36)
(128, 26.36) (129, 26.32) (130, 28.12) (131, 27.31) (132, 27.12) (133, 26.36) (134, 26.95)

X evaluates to 26.36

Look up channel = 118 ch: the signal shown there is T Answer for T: 27.95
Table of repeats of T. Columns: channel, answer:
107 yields 27.53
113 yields 27.11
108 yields 27.45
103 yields 28.1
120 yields 26.67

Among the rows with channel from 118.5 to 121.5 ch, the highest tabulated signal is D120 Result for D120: 28.37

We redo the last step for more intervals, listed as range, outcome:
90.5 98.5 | 30.04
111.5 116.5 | 28.43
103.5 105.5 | 28.99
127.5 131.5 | 28.12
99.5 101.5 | 28.89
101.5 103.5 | 29.32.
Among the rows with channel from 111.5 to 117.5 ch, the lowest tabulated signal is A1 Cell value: 25.49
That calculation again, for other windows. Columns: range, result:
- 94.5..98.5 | 28.61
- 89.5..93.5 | 27.13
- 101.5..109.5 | 26.83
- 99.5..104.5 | 27.94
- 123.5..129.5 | 25.36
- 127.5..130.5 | 26.32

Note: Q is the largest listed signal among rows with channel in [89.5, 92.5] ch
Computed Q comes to 28.63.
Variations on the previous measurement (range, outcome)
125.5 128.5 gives 28.38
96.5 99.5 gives 29.57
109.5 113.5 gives 27.66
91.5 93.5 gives 28.25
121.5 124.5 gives 26.36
